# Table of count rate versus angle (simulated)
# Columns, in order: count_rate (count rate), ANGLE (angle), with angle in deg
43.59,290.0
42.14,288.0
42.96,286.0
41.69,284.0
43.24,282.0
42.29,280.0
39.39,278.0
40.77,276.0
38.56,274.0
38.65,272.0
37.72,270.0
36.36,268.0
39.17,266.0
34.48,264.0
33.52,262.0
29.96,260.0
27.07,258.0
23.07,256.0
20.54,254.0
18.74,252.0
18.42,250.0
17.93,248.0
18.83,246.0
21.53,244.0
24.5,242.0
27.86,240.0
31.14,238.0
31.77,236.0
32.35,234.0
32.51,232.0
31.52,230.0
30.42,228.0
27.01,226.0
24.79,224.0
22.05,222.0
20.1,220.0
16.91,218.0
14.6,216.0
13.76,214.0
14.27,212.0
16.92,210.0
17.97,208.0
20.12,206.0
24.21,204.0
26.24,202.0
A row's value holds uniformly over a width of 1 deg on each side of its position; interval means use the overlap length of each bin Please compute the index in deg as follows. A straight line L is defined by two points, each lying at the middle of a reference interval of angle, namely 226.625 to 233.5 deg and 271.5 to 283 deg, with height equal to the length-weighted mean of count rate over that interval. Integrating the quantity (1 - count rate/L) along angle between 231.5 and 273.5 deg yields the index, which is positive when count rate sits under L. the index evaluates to 8.6 deg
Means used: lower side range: 31.3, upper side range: 40.6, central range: 28.5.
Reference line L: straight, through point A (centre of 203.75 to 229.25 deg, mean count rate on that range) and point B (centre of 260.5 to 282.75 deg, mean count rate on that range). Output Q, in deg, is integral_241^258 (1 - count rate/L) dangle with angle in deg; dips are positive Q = 5.6 deg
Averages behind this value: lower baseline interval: 20.2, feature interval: 20.8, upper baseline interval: 38.3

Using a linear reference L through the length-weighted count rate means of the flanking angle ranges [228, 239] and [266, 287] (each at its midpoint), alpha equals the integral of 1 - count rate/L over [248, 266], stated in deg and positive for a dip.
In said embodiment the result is 5.2 deg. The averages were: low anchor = 31.7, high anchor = 40.1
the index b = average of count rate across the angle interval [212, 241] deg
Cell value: 25.1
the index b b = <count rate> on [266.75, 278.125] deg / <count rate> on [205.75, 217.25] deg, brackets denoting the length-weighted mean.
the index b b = 2.40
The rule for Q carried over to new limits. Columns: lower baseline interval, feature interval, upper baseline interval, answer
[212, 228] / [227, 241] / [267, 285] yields -3.4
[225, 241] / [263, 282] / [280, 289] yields 0.4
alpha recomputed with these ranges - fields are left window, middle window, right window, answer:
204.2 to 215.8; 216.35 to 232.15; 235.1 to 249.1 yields -3.2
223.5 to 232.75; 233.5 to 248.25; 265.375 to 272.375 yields 2.7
